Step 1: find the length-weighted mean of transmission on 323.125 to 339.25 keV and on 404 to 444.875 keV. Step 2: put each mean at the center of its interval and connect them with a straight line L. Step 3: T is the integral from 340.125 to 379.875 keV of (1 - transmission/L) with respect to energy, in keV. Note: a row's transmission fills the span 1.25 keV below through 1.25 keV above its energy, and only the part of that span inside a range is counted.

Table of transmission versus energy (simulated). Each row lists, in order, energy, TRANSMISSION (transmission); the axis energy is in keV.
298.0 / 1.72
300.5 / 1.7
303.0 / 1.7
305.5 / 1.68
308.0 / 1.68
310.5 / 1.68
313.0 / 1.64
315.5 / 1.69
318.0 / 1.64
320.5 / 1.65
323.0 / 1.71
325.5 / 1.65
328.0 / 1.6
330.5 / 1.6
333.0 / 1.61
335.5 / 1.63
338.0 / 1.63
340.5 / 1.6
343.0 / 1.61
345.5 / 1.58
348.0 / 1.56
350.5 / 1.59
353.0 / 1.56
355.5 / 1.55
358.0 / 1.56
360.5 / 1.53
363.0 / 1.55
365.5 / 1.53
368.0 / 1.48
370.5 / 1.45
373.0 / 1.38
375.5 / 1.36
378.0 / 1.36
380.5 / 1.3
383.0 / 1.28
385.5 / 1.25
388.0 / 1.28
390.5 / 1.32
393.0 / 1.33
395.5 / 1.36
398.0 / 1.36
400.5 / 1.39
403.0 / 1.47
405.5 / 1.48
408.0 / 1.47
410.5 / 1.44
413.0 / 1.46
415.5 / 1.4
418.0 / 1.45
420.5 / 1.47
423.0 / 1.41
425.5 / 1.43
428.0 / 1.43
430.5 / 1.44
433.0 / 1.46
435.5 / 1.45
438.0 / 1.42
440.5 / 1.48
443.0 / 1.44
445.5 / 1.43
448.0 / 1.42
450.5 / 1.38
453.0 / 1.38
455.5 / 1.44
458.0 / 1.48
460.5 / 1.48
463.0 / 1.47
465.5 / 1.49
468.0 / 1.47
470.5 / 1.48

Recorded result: 1.5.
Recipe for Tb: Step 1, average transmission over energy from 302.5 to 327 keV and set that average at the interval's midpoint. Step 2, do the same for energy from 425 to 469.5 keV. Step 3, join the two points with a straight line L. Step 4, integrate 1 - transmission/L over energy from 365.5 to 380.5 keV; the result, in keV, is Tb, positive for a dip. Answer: 1.56 keV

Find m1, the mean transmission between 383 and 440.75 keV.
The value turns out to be 1.41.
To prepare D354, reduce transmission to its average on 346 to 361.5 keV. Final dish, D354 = 1.56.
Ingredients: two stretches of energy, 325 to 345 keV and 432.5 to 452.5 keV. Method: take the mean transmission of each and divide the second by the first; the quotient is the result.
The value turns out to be 0.9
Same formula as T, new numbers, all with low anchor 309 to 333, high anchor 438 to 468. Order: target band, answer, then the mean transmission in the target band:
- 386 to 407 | 2.21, 1.37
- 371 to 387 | 2.39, 1.33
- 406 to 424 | 0.70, 1.44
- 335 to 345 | 0.04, 1.61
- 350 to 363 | 0.32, 1.56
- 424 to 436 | 0.32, 1.44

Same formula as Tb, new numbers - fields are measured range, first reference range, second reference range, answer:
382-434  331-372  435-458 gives 2.91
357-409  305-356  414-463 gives 4.45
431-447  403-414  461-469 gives 0.27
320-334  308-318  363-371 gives -0.10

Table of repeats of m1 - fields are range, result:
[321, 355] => 1.61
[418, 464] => 1.44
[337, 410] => 1.45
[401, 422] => 1.45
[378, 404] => 1.33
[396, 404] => 1.4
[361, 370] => 1.51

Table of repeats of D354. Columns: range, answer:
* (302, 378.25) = 1.58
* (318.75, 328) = 1.66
